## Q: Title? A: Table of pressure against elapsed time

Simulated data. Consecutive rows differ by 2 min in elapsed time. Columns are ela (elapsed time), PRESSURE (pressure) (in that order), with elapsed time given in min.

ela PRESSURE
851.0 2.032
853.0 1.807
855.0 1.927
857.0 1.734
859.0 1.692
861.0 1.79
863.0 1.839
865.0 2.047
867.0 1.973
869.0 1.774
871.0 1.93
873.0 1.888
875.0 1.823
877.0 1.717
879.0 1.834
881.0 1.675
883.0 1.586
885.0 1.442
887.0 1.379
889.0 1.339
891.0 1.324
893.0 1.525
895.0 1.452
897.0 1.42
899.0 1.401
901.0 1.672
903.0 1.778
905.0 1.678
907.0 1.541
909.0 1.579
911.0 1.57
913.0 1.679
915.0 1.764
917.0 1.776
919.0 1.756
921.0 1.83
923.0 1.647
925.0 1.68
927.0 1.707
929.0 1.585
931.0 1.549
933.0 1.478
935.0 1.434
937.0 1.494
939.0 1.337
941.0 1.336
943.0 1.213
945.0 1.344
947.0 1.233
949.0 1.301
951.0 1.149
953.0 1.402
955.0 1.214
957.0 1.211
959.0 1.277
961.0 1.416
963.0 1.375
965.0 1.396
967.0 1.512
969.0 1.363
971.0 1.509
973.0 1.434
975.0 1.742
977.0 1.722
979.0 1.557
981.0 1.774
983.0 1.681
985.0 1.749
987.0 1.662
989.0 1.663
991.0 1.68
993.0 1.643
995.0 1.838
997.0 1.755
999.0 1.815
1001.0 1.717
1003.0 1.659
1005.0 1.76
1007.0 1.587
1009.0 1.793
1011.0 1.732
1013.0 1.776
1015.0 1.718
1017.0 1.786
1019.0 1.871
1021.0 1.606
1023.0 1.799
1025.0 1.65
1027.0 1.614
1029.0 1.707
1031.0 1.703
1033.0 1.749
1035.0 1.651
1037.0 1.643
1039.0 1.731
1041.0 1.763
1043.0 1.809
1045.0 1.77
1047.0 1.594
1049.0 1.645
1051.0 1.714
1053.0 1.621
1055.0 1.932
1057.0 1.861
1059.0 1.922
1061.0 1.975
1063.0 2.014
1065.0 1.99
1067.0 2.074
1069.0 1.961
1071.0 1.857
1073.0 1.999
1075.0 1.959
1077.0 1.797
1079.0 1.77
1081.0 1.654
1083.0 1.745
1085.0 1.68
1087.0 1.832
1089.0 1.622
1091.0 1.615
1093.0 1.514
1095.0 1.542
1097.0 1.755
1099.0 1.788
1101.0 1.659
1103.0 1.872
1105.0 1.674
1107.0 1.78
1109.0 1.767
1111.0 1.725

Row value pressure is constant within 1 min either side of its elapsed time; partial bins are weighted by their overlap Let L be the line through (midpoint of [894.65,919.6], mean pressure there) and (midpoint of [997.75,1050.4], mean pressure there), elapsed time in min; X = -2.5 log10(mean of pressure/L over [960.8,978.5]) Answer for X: 0.118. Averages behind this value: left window 1.62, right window 1.72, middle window 1.5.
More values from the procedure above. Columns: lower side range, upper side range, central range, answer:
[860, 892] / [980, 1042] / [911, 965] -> 0.17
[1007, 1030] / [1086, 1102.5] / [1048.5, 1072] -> -0.12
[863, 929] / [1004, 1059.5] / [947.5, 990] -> 0.15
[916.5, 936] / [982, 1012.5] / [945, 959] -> 0.30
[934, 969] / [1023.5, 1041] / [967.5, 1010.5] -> -0.12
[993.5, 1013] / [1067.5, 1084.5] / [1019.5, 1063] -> 0.03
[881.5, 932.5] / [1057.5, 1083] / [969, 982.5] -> 0.08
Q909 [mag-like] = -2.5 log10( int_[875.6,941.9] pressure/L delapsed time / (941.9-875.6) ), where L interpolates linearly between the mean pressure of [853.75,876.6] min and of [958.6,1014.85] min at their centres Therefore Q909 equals 0.13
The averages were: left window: 1.85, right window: 1.63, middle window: 1.58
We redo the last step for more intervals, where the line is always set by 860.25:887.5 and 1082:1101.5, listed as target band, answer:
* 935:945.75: 0.274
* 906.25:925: 0.043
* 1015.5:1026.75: -0.017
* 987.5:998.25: 0.002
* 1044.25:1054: 0.018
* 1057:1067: -0.169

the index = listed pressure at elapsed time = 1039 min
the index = 1.731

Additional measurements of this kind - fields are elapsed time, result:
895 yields 1.452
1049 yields 1.645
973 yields 1.434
